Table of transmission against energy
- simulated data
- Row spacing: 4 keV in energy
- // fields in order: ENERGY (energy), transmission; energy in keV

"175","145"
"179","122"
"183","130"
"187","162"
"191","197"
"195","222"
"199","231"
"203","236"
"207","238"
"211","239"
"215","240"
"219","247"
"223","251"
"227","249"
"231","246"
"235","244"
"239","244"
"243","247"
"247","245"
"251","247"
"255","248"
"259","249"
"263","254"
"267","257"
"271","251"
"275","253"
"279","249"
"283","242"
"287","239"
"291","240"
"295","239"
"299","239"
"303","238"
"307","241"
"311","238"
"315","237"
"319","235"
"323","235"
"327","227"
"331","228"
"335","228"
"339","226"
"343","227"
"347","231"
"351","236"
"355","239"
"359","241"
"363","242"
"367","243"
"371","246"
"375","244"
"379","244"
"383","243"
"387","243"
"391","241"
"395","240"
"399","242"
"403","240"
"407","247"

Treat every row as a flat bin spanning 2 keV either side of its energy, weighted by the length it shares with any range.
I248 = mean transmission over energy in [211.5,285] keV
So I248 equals 248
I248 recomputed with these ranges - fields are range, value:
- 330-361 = 232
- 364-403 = 243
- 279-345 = 235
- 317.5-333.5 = 231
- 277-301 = 241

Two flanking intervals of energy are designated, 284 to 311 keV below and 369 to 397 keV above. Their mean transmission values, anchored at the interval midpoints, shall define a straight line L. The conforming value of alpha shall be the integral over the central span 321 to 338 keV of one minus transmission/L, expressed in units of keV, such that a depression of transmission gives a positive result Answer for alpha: 0.8 keV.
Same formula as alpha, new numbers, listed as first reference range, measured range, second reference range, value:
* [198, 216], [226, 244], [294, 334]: -0.7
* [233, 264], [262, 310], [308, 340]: -1.0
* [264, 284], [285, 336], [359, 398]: 2.5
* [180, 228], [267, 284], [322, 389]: -1.8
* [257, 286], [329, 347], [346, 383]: 1.2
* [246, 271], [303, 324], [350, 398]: 0.8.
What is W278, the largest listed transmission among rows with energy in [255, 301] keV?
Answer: 257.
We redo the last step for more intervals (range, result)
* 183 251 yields 251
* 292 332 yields 241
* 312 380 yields 246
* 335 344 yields 228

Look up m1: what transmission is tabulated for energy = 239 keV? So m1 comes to 244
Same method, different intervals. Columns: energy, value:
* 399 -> 242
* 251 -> 247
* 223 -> 251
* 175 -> 145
